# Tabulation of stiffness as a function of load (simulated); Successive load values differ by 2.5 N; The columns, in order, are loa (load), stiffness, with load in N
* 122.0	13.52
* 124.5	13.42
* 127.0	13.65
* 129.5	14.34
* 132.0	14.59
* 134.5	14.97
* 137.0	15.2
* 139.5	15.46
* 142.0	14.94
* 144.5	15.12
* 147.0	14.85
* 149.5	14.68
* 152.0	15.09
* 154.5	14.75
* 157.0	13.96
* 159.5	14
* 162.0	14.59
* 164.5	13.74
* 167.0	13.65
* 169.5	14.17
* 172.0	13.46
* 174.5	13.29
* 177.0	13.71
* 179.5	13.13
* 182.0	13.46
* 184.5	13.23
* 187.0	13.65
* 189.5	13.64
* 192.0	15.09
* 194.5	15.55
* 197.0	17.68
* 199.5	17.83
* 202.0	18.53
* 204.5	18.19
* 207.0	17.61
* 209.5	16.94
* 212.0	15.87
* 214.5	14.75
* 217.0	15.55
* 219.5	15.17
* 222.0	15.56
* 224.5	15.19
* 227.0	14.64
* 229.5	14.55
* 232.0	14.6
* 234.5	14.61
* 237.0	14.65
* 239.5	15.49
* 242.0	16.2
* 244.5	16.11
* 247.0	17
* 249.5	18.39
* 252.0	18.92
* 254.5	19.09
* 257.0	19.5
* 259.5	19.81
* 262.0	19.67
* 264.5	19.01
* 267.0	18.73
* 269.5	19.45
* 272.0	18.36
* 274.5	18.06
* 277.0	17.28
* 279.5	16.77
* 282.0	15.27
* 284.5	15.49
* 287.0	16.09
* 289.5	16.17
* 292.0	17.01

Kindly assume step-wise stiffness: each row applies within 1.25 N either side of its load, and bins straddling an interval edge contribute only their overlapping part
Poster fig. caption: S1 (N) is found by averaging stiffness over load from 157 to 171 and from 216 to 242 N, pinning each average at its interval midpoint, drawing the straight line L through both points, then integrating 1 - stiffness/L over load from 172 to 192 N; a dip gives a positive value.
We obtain 1.1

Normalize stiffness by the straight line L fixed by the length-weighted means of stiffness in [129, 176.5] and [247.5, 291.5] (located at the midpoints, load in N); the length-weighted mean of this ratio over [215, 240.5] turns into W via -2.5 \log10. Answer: 0.118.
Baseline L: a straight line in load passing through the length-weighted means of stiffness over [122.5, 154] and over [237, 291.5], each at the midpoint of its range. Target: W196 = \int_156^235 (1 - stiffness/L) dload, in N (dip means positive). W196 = 5.0 N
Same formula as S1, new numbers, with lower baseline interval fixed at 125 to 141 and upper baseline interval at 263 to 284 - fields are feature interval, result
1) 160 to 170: 0.9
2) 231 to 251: 1.3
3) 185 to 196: 1.0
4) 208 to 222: 0.7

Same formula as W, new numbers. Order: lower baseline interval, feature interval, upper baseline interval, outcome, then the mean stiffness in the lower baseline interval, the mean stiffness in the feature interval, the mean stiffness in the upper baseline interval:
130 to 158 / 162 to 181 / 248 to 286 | 0.15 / 14.9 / 13.7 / 18.2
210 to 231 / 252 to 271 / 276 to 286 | -0.21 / 15.2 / 19.3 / 16.2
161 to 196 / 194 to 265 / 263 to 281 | -0.04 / 13.9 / 16.8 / 18.2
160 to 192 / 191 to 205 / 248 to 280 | -0.15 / 13.7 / 17.1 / 18.7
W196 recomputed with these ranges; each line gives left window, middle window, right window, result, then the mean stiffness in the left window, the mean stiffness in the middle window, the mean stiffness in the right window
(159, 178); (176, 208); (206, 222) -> -1.14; 13.8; 15.5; 15.9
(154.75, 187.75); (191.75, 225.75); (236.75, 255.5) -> -2.34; 13.7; 16.4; 17.1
